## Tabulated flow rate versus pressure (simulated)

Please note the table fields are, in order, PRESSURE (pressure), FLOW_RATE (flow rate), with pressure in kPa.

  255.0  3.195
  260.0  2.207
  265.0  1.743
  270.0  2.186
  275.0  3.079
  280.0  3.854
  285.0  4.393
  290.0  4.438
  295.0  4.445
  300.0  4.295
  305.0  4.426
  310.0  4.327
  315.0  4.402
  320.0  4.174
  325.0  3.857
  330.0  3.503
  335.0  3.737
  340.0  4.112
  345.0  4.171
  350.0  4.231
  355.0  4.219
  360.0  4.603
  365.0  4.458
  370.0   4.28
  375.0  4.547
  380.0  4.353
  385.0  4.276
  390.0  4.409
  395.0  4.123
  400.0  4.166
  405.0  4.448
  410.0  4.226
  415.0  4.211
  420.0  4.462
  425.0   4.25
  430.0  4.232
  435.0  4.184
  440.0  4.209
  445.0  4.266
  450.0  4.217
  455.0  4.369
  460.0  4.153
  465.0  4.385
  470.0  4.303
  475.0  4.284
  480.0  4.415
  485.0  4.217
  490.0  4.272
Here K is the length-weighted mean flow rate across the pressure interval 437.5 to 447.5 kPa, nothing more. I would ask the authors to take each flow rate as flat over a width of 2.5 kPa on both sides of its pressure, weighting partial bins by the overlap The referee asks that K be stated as 4.24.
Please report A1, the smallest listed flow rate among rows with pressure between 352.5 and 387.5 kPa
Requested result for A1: 4.219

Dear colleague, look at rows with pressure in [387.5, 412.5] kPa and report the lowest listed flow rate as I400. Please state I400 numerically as 4.123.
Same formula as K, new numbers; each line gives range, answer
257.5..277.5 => 2.3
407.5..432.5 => 4.28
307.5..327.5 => 4.19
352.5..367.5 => 4.43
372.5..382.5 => 4.45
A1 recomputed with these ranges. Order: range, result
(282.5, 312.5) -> 4.295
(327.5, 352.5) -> 3.503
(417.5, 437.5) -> 4.184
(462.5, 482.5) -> 4.284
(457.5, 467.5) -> 4.153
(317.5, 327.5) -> 3.857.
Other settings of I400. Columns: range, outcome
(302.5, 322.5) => 4.174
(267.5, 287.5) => 2.186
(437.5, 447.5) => 4.209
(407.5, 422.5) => 4.211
